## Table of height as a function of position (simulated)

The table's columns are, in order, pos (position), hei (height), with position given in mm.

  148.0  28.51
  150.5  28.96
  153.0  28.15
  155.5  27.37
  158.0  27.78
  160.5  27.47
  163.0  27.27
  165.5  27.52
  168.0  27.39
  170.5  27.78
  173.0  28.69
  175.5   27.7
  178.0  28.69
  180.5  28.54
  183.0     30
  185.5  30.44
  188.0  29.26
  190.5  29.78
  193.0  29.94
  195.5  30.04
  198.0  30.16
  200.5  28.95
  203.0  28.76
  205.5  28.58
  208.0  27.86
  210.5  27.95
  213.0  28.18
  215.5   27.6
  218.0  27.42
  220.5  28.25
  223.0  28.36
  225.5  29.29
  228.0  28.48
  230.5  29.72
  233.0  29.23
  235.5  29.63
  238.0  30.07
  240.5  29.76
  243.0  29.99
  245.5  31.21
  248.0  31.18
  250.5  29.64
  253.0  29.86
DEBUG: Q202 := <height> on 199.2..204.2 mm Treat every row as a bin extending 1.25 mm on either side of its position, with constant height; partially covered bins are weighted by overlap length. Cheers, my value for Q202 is 28.9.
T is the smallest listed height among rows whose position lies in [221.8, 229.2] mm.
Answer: 28.36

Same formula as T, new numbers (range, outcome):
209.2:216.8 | 27.6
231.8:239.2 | 29.23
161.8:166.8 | 27.27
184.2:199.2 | 29.26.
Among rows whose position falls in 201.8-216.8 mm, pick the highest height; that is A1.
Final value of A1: 28.76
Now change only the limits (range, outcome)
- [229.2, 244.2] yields 30.07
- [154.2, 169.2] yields 27.78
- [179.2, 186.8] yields 30.44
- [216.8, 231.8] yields 29.72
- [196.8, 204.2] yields 30.16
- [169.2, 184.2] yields 30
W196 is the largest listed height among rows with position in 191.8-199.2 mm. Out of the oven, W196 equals 30.16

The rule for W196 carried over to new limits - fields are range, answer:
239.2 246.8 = 31.21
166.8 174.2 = 28.69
